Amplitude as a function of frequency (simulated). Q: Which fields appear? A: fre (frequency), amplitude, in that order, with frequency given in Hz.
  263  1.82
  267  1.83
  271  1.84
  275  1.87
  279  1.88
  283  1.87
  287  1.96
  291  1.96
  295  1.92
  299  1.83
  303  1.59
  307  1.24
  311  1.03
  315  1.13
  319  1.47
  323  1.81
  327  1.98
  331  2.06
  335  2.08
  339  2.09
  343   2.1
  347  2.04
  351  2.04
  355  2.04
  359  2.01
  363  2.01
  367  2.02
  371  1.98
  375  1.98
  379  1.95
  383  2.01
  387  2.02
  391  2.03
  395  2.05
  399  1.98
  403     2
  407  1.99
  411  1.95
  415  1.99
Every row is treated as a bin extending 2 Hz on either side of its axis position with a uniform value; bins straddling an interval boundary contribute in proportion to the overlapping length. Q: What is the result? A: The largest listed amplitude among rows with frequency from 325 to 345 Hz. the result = 2.1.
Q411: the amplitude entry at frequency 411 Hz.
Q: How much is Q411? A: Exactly 1.95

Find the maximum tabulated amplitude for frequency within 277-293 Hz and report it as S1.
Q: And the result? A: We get 1.96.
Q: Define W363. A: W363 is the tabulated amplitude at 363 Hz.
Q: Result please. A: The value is 2.01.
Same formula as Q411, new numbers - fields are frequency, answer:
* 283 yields 1.87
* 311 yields 1.03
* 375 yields 1.98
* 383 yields 2.01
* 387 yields 2.02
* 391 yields 2.03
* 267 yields 1.83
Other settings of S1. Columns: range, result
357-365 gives 2.01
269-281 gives 1.88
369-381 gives 1.98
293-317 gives 1.92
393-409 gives 2.05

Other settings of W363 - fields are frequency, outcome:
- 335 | 2.08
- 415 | 1.99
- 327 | 1.98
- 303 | 1.59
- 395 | 2.05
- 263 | 1.82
